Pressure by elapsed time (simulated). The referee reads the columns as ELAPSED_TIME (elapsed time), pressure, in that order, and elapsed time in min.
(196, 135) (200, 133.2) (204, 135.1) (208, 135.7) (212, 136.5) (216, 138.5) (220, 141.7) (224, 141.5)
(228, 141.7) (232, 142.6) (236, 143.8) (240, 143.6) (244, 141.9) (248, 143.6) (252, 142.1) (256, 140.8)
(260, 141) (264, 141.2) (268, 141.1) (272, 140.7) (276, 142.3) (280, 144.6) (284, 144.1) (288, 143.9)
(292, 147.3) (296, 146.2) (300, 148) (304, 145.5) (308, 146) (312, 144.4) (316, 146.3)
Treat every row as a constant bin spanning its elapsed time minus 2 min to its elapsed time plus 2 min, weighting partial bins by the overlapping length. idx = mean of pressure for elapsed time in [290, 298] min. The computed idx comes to 147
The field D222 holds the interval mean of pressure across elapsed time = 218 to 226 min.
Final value 142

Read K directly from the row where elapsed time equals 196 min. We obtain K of 135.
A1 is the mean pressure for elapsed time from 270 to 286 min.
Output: 143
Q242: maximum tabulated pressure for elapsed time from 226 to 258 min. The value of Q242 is 143.8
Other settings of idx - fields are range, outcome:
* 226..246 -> 143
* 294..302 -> 147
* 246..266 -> 142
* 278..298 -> 145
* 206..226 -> 139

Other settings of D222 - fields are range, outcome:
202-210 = 135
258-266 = 141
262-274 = 141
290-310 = 147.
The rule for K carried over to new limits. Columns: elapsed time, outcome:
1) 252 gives 142.1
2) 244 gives 141.9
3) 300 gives 148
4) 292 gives 147.3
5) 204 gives 135.1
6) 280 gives 144.6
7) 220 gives 141.7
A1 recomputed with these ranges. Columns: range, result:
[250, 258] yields 141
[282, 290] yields 144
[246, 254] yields 143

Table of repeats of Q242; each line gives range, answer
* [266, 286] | 144.6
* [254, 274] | 141.2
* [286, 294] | 147.3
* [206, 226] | 141.7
